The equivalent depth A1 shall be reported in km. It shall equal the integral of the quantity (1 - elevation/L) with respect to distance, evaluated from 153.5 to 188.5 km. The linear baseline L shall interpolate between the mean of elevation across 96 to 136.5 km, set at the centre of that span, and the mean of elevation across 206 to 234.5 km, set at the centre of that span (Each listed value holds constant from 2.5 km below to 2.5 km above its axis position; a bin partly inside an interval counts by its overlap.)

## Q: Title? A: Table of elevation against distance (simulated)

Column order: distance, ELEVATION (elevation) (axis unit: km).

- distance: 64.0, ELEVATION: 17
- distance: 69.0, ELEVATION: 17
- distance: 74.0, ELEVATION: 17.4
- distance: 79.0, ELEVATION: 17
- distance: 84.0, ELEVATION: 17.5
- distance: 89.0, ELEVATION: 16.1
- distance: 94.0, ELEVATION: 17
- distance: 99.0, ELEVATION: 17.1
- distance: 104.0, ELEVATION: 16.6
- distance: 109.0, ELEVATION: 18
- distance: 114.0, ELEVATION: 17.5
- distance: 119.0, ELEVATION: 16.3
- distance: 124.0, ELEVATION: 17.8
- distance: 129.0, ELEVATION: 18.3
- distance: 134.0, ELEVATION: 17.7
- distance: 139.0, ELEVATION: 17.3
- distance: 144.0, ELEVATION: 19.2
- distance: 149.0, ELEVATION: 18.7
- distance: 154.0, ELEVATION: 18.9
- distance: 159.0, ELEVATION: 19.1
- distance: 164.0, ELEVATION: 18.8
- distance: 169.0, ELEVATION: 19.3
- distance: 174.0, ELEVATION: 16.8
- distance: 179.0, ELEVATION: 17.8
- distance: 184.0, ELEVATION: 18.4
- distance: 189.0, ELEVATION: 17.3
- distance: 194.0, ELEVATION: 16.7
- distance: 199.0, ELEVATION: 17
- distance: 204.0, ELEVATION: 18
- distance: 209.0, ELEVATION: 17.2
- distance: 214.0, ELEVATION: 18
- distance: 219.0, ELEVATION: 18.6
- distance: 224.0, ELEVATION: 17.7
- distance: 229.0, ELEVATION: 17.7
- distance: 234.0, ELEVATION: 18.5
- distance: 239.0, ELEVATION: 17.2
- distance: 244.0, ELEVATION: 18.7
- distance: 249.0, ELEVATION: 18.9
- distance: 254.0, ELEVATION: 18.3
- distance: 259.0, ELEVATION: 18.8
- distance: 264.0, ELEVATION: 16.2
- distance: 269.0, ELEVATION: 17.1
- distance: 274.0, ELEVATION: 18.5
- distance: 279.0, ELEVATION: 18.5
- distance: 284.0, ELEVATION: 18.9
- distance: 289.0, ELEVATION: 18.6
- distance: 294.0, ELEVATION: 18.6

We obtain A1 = -1.3 km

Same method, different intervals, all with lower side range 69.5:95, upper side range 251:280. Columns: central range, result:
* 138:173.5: -2.77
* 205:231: -0.29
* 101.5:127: -0.16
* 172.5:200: 0.21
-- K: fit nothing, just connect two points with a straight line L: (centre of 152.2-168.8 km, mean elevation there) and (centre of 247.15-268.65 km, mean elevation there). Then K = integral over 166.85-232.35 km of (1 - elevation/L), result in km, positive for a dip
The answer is 2.9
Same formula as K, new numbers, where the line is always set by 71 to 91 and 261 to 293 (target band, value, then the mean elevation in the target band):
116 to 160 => -2.0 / 18.1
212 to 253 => -0.9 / 18.2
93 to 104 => 0.1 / 17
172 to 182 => 0.1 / 17.4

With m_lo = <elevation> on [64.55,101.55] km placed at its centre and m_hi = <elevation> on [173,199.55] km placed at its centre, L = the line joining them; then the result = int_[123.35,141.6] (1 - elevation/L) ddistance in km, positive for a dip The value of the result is -0.62 km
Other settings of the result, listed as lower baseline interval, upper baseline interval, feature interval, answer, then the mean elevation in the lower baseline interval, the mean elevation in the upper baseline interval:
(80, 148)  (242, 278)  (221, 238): 0.0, 17.4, 18.1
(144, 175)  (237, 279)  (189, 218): 1.5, 18.7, 18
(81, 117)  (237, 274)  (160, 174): -1.0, 17.1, 17.9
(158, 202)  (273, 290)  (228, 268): 0.8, 17.9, 18.6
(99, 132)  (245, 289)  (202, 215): 0.1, 17.4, 18.2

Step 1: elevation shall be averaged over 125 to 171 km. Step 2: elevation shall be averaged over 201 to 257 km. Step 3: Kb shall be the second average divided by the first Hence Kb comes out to 0.97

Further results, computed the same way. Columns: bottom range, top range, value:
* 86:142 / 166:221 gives 1.03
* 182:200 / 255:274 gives 1.01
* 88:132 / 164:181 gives 1.05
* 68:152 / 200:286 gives 1.03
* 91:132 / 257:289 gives 1.04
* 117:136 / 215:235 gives 1.03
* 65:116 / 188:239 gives 1.03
